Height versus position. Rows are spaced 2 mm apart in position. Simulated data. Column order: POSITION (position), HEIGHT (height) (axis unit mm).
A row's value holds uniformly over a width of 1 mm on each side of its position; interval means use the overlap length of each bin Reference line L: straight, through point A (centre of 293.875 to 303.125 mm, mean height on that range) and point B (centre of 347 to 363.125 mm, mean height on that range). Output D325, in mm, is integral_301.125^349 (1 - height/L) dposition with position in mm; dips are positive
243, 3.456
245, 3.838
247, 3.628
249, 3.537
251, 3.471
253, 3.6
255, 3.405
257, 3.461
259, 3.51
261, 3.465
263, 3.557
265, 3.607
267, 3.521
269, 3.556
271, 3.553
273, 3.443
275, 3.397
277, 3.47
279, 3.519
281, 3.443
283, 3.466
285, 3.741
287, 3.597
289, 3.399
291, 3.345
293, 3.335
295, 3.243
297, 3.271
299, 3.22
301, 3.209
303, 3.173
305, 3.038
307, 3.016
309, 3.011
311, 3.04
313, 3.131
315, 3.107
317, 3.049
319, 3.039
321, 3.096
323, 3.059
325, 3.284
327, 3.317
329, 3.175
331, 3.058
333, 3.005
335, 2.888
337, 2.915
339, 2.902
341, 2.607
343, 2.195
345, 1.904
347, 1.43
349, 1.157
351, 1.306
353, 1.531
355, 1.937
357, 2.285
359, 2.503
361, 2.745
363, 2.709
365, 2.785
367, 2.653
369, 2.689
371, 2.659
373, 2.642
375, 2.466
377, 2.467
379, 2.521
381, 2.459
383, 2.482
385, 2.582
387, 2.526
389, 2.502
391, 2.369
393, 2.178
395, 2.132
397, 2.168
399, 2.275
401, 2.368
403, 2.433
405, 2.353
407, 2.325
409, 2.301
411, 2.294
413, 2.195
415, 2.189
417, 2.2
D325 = -4.1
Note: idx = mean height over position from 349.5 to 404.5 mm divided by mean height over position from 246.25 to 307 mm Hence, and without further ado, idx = 0.69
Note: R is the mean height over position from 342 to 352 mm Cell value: 1.6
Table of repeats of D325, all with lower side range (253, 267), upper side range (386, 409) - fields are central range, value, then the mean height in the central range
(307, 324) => -0.2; 3.06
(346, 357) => 4.7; 1.55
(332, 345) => 0.7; 2.69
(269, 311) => -1.1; 3.34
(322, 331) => -0.8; 3.19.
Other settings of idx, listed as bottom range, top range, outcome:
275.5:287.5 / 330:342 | 0.82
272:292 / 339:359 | 0.55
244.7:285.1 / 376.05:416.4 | 0.67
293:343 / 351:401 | 0.78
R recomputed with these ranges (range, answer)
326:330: 3.25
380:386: 2.51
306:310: 3.01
